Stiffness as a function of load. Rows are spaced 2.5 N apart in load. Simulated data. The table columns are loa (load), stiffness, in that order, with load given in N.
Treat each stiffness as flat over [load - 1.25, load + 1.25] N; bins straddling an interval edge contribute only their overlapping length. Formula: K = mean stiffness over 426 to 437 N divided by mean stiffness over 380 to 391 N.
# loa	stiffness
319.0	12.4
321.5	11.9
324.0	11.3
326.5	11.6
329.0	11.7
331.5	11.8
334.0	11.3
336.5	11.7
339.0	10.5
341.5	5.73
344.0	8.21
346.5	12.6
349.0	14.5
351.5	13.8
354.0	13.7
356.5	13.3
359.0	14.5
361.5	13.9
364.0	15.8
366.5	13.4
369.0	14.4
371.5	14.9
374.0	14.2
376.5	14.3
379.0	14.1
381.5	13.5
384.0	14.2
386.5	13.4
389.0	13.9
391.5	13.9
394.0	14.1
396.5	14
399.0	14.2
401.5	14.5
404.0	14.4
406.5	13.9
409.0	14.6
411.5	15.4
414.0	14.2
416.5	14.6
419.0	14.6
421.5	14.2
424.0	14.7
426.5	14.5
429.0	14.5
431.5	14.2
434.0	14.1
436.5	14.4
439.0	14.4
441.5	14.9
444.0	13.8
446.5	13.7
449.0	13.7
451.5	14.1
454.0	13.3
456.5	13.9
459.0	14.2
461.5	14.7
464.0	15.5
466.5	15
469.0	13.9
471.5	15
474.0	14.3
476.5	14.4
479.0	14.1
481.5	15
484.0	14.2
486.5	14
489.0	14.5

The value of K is 1.0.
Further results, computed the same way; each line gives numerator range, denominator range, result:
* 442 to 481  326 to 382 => 1.12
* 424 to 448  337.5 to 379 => 1.10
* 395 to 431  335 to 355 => 1.28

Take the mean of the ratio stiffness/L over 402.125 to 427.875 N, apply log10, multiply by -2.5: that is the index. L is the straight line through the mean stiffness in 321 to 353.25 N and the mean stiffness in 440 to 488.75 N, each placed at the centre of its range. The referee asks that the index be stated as -0.11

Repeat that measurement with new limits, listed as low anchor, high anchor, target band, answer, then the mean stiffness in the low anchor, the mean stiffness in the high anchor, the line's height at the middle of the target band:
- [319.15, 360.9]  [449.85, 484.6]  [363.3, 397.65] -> -0.122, 11.8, 14.4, 12.6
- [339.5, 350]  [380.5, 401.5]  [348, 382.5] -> -0.199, 10.2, 13.9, 11.8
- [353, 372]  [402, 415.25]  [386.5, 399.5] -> 0.035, 14.2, 14.5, 14.4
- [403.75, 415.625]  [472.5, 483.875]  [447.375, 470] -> 0.016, 14.5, 14.4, 14.5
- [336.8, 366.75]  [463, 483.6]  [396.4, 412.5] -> -0.083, 12.4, 14.6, 13.4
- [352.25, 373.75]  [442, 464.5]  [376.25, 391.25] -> 0.025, 14.2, 14.1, 14.2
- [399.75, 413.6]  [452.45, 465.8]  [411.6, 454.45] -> 0.012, 14.5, 14.3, 14.4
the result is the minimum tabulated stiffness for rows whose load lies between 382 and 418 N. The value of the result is 13.4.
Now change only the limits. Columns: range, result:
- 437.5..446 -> 13.8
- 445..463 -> 13.3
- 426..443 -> 14.1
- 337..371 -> 5.73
